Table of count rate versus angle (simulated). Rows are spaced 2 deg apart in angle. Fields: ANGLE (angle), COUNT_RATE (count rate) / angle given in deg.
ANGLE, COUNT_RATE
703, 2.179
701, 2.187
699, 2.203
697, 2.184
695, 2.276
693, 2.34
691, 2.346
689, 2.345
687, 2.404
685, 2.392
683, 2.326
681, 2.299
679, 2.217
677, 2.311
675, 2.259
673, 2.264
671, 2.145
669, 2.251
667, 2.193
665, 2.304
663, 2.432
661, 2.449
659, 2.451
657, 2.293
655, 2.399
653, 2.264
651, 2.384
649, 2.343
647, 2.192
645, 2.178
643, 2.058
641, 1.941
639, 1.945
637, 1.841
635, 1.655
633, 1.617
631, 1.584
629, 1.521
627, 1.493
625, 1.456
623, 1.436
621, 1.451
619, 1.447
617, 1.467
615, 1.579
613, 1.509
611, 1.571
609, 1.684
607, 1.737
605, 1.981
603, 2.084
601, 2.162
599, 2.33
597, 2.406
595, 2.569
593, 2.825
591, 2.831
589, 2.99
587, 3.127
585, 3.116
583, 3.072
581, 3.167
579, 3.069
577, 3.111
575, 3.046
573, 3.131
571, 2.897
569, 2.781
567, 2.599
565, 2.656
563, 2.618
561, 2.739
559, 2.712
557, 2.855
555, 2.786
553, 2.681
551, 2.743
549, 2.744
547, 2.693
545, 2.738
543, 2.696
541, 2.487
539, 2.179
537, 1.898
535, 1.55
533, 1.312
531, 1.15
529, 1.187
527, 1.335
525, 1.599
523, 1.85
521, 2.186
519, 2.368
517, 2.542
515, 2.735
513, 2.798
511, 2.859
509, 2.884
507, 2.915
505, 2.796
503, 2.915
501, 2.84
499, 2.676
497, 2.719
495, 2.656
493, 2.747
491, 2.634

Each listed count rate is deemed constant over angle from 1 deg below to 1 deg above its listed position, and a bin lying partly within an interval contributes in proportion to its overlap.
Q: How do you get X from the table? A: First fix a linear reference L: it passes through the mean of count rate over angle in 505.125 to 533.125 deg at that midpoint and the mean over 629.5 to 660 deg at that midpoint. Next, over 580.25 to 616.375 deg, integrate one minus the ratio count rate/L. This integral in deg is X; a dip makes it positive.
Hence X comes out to -4.3 deg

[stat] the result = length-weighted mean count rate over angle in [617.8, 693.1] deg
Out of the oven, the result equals 2.08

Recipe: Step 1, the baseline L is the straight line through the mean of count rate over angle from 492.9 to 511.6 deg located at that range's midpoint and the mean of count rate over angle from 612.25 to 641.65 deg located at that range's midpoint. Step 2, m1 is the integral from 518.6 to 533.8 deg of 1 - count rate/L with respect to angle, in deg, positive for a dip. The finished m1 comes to 5.8 deg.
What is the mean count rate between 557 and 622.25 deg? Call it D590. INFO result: 2.45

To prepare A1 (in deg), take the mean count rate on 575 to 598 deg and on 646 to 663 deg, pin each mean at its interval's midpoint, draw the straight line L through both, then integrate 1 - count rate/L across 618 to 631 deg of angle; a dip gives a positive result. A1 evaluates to 5.6 deg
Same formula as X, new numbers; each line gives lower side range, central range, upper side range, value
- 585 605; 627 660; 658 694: 5.4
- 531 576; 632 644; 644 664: 2.7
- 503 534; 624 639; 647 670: 4.5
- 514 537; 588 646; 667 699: 4.7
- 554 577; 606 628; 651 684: 8.8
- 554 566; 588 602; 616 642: -2.7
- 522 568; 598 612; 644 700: 2.1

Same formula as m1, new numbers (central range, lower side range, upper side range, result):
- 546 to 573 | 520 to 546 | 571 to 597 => -3.5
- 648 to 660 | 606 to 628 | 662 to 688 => -2.0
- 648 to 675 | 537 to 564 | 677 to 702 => 0.5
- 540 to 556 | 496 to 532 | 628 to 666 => -2.9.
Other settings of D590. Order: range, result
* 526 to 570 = 2.32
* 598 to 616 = 1.85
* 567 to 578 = 2.96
